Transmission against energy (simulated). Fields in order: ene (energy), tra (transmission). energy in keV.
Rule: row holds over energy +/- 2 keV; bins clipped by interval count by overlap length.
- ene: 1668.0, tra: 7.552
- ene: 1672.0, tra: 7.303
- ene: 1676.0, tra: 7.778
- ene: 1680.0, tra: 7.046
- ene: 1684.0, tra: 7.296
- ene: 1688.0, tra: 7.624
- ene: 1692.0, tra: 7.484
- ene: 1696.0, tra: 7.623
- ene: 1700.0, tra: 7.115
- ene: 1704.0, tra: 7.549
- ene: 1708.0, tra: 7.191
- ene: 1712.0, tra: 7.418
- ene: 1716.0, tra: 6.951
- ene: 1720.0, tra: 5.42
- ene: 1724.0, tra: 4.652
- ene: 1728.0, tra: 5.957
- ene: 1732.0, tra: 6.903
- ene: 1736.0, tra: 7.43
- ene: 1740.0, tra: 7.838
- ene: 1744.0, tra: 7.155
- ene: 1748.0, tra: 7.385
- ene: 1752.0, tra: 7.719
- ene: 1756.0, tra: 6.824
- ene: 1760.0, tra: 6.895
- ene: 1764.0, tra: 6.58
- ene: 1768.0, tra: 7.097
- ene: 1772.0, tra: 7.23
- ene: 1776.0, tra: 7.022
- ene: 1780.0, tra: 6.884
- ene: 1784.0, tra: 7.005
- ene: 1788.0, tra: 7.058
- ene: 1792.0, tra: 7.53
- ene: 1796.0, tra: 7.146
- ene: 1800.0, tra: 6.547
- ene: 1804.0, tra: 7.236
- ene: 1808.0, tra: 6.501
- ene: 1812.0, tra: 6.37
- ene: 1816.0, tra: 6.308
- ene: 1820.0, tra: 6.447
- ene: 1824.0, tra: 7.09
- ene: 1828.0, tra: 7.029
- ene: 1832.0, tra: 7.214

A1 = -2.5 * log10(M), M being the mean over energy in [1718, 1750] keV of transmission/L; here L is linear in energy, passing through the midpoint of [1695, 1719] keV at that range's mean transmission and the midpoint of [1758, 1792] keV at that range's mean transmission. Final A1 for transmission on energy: 0.08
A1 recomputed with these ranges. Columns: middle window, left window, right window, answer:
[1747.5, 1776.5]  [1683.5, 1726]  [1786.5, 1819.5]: -0.034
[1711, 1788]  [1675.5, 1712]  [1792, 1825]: 0.033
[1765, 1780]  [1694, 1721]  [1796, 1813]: -0.030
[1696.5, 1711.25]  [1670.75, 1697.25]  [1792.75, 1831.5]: 0.002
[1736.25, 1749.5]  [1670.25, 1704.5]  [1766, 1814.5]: -0.042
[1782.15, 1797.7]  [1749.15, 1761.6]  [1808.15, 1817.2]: -0.078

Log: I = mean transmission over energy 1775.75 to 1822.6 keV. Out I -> 6.83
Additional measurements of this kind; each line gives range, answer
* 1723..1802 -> 6.97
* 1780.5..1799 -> 7.13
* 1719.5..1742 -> 6.43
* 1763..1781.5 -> 6.99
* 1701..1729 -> 6.49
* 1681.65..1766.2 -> 7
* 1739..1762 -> 7.28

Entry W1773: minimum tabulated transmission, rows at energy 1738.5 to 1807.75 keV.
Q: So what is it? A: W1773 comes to 6.547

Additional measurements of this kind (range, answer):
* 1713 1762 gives 4.652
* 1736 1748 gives 7.155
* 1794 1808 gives 6.501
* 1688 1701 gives 7.115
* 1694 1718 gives 6.951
